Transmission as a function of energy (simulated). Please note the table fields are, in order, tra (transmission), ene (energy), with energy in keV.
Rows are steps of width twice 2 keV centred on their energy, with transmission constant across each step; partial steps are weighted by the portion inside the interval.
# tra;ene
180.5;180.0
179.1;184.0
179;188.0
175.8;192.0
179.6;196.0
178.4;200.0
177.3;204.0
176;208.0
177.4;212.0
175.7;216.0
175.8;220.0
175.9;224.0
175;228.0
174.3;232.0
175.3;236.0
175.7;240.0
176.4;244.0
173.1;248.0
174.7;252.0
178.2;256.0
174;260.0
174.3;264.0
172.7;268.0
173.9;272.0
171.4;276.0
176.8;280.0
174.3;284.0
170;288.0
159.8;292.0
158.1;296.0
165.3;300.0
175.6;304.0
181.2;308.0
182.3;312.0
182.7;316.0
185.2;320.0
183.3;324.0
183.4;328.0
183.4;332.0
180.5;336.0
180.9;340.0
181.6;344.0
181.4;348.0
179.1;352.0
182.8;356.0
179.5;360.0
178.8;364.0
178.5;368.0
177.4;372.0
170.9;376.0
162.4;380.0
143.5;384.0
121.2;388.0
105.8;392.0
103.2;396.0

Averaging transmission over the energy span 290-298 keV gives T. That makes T 159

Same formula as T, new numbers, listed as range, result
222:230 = 175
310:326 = 183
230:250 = 175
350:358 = 181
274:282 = 174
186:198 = 178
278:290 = 174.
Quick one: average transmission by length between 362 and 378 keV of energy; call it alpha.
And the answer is 176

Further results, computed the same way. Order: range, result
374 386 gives 159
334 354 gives 181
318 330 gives 184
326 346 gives 182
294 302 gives 162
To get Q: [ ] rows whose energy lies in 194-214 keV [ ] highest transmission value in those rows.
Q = 179.6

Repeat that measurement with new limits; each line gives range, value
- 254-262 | 178.2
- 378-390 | 162.4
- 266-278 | 173.9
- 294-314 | 182.3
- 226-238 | 175.3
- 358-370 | 179.5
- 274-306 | 176.8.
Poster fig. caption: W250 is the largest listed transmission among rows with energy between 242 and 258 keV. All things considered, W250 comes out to 178.2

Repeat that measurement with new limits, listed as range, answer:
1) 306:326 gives 185.2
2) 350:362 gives 182.8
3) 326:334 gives 183.4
